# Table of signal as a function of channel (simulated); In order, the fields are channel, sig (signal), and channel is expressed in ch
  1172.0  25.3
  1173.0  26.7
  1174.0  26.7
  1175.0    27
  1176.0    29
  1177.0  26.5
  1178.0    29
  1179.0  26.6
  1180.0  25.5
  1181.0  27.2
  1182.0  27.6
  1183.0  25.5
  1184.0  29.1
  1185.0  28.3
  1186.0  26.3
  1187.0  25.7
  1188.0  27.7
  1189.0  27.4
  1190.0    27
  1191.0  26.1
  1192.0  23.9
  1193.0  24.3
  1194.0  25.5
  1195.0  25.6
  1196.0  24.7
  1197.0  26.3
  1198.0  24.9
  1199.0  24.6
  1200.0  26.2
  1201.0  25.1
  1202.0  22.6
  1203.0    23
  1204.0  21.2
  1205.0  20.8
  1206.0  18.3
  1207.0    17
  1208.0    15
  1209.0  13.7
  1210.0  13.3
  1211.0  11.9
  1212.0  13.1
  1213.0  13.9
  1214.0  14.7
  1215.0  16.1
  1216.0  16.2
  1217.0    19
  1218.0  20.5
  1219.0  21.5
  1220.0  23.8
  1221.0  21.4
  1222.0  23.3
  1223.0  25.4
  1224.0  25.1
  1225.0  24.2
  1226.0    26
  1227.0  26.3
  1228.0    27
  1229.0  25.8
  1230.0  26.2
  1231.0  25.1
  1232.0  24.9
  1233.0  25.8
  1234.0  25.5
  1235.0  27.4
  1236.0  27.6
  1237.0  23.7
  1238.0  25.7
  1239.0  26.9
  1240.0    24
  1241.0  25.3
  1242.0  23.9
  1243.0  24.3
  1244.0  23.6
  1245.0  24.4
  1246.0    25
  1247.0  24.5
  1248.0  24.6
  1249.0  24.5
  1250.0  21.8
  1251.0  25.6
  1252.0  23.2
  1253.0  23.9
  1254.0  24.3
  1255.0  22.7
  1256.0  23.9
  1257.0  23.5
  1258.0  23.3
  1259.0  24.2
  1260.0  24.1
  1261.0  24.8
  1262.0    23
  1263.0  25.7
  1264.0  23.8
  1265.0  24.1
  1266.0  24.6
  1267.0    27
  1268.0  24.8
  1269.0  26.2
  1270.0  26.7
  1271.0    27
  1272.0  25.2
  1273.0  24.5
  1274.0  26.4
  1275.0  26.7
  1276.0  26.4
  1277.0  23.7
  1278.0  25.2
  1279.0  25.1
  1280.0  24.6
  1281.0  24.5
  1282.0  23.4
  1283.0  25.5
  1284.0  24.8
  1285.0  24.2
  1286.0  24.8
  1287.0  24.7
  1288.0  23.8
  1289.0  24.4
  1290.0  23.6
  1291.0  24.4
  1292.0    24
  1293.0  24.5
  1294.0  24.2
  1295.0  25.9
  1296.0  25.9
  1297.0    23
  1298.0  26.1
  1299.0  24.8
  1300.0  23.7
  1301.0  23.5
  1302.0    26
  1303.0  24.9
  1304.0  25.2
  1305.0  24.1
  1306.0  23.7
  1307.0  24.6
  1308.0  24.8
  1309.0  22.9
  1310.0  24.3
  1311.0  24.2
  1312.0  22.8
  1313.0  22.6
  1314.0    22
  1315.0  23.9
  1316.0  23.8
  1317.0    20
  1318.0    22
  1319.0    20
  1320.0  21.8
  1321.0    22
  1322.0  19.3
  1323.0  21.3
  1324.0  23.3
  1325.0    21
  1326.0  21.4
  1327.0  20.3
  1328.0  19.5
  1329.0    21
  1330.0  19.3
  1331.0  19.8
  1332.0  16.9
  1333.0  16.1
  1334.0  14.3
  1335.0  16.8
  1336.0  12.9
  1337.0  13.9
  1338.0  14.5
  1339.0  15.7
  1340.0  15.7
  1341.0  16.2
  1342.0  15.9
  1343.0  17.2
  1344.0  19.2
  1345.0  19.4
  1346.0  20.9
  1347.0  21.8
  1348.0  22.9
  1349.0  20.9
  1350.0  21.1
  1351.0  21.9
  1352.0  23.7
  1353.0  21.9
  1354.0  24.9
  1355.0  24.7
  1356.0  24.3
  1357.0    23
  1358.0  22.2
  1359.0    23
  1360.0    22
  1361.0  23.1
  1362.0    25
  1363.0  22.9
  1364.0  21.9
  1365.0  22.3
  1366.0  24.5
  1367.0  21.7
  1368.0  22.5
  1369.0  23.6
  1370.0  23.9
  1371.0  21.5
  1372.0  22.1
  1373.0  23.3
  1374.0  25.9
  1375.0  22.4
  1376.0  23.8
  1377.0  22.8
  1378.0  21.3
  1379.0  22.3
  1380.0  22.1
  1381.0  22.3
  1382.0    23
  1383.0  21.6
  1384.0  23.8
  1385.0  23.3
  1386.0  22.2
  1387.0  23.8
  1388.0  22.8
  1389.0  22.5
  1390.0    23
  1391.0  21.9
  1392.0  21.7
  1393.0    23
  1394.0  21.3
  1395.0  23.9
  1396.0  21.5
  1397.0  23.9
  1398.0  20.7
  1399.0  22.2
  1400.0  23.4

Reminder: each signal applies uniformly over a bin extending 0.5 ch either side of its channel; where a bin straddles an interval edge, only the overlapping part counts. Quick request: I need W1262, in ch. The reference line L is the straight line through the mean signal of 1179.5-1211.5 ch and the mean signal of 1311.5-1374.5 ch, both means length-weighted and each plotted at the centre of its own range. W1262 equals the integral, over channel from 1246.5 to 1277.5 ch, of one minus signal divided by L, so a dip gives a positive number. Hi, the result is -3.3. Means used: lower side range 23.5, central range 24.7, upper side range 20.9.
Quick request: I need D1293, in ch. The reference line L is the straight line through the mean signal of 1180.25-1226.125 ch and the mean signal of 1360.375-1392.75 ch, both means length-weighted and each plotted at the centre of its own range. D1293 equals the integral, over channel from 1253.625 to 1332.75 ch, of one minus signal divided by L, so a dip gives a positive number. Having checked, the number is -3.8 ch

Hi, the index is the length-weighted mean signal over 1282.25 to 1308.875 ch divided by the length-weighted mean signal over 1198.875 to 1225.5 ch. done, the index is 1.25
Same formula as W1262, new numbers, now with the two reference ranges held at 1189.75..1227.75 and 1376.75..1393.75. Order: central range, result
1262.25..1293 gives -4.4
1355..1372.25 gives -0.5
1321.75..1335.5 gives 1.8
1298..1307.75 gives -1.2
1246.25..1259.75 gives -1.4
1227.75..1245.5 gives -3.2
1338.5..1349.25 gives 1.7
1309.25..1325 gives -0.1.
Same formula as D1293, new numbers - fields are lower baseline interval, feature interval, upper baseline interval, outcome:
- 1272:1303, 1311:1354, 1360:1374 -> 7.2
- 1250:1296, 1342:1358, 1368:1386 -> 1.1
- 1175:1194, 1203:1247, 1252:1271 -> 6.1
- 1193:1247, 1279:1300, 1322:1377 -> -2.9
